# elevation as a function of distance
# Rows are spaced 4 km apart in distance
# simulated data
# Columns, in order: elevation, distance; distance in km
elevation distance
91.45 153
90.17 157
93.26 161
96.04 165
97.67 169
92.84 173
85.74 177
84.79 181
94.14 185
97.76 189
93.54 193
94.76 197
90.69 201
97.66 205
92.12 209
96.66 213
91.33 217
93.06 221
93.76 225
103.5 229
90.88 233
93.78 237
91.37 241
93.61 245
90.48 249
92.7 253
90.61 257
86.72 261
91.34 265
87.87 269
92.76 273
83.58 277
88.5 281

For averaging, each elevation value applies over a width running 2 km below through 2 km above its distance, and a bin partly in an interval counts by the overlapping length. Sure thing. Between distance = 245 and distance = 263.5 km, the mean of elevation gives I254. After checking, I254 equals 90.5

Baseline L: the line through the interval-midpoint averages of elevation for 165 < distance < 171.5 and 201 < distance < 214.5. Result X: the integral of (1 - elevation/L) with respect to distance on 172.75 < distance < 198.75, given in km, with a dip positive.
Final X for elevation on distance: 1.09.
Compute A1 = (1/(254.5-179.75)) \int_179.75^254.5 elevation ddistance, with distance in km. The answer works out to 93.6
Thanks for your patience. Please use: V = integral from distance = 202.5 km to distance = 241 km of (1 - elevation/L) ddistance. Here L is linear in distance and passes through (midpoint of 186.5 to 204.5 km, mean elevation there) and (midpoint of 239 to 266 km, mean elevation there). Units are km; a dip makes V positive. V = -0.7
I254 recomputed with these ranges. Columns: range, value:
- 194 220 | 93.8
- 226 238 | 96.1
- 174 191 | 90.7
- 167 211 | 92.9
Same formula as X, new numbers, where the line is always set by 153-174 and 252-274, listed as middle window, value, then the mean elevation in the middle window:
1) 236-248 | -0.2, 92.6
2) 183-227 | -0.9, 94.1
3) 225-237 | -0.6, 96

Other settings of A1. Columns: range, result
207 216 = 94.1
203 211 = 94.9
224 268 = 92.5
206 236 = 94.6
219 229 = 95.4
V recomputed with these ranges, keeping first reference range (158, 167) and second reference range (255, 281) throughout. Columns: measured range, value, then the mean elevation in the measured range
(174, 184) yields 0.69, 86.9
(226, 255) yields -1.15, 93.8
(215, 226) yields -0.17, 92.6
